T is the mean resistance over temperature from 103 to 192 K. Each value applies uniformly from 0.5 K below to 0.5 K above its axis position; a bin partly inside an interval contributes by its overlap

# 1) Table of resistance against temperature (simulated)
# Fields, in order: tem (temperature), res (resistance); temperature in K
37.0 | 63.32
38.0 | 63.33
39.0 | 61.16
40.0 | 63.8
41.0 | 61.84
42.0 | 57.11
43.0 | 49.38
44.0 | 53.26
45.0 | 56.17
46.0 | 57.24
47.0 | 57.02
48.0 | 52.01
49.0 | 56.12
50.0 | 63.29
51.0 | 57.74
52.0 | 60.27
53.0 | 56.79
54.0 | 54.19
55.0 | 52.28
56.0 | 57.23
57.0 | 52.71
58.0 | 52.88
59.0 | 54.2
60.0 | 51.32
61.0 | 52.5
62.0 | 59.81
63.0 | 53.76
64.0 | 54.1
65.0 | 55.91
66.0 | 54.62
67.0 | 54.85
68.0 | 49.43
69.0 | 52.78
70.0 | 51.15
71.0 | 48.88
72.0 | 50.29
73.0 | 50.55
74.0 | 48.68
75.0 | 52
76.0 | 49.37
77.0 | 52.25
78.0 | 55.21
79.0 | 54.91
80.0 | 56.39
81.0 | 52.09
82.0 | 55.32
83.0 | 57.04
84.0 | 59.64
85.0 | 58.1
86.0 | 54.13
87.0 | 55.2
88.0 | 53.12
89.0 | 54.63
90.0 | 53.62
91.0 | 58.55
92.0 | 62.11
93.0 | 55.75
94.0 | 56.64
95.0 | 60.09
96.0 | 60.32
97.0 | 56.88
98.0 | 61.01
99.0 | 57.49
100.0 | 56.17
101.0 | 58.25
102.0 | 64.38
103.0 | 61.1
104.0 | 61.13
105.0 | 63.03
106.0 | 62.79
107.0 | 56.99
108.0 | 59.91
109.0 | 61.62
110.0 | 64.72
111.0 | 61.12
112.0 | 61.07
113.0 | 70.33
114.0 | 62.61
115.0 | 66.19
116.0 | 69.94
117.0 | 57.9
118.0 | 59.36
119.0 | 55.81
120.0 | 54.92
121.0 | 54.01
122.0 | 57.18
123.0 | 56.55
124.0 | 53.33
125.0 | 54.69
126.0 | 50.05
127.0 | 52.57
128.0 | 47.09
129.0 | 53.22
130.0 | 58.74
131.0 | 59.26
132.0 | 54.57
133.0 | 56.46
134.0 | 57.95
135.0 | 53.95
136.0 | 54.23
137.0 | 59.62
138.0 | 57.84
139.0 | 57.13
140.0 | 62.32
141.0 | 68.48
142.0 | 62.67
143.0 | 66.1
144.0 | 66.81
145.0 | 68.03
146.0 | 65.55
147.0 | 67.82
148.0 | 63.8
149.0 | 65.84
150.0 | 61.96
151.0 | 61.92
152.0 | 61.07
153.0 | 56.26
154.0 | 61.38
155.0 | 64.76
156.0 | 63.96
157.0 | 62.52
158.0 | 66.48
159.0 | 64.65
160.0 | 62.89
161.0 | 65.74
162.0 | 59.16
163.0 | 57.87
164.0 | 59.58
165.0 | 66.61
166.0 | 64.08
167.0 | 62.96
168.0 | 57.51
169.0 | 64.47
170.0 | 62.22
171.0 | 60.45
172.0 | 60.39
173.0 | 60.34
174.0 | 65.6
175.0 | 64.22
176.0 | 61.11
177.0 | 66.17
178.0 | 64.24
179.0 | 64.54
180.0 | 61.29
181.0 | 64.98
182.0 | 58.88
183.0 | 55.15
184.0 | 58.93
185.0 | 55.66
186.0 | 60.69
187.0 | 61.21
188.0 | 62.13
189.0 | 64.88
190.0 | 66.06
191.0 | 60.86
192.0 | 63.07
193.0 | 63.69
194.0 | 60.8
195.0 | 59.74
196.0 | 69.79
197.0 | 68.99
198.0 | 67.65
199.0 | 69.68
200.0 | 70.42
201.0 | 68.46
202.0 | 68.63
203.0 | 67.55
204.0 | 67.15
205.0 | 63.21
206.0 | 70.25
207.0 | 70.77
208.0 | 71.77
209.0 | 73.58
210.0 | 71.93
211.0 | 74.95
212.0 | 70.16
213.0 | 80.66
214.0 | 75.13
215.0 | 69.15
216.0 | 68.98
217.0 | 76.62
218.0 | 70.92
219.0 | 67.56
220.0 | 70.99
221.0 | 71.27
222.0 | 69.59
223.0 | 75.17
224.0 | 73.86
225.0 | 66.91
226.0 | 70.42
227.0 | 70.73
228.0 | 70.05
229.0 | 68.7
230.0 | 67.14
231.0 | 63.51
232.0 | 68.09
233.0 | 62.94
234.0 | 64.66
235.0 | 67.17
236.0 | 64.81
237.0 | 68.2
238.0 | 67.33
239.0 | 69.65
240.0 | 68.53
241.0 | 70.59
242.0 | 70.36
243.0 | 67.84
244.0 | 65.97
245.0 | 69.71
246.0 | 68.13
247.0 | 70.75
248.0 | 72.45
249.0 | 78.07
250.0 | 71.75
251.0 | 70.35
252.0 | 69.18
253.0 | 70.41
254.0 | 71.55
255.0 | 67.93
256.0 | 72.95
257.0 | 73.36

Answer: 60.9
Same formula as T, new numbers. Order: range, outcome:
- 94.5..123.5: 60.4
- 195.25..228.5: 70.6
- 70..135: 57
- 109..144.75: 58.9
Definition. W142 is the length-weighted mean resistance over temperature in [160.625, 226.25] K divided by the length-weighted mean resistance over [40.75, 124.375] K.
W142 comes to 1.16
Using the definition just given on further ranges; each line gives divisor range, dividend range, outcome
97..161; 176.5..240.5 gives 1.11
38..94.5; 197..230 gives 1.28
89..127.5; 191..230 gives 1.18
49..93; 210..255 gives 1.28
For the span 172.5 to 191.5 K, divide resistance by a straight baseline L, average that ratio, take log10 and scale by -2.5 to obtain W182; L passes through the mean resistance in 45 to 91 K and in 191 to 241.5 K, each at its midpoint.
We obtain 0.06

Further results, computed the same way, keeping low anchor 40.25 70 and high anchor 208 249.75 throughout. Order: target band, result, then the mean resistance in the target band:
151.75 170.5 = 0.03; 62.3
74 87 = 0.06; 54.5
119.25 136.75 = 0.13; 54.7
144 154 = -0.01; 63.6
